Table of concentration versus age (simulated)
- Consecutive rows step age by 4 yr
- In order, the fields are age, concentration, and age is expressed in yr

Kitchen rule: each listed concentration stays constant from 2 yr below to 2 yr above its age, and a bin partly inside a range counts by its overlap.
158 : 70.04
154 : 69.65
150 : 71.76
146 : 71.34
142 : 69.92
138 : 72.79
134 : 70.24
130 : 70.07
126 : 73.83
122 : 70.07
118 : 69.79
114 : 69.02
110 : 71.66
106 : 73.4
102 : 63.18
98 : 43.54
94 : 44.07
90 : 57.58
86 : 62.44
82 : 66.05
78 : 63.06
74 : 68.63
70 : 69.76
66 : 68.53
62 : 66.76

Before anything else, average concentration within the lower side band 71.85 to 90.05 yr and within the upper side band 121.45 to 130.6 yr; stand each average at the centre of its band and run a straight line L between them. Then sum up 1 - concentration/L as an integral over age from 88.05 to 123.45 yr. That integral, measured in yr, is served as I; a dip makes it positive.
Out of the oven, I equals 3.2 yr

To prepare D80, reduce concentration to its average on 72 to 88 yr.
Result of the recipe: 65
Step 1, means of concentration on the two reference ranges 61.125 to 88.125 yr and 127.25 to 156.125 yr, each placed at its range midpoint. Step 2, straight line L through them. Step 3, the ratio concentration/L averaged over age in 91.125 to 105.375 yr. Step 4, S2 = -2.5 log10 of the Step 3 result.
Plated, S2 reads 0.27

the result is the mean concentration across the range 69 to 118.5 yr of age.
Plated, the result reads 62.9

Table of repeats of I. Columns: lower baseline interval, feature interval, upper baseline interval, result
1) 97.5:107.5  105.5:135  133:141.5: -1.9 yr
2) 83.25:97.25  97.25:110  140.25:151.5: -1.1 yr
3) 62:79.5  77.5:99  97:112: 3.2 yr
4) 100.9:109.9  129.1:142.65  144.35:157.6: -0.1 yr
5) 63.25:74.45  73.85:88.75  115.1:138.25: 1.1 yr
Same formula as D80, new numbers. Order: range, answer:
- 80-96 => 57.5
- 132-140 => 71.5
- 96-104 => 53.4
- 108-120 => 70.2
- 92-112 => 59.2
